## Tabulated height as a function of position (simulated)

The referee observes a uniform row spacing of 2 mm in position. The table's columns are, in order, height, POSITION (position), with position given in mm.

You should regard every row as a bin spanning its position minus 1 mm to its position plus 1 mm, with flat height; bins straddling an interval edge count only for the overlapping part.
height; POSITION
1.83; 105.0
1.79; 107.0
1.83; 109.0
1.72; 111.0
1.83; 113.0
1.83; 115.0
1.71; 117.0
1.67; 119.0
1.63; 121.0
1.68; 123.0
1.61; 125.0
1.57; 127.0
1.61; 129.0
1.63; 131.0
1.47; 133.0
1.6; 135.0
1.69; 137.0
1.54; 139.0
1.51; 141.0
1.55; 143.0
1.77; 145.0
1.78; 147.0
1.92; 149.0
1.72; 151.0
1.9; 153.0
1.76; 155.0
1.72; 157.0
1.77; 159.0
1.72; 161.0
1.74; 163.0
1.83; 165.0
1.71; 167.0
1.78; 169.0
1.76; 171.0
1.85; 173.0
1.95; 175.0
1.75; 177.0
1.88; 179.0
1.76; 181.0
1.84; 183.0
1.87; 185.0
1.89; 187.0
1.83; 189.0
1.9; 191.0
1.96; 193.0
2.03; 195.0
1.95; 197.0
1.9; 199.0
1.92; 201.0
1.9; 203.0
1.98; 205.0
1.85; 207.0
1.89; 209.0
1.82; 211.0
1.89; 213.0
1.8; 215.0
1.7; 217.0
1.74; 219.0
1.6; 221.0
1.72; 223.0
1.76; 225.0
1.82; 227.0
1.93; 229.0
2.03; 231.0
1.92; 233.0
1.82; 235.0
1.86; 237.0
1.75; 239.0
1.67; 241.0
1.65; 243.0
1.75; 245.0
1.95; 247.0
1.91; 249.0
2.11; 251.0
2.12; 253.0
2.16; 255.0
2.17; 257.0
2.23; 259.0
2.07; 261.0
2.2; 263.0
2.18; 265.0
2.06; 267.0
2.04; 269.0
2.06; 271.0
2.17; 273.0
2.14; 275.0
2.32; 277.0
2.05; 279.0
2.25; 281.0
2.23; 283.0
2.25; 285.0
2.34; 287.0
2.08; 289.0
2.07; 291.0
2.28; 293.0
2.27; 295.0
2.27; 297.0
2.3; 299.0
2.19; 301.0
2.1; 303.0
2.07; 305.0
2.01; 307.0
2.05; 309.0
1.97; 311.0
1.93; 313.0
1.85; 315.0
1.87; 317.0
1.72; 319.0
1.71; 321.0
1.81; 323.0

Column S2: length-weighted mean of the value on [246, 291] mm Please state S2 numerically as 2.14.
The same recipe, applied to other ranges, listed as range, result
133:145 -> 1.58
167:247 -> 1.84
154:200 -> 1.83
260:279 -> 2.13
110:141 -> 1.65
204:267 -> 1.91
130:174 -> 1.71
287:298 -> 2.21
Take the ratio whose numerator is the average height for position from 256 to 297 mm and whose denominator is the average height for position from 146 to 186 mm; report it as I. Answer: 1.2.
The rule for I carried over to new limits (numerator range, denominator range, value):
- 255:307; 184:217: 1.15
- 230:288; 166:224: 1.11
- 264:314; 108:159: 1.27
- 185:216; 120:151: 1.16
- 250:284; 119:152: 1.31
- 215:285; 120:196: 1.13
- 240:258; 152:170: 1.10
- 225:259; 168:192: 1.04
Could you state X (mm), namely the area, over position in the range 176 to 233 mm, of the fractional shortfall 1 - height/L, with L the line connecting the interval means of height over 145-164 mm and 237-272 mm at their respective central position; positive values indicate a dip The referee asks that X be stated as 1.0 mm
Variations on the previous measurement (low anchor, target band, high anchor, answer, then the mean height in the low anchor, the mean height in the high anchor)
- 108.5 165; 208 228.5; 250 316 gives 1.74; 1.7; 2.14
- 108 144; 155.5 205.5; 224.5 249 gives -3.06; 1.65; 1.83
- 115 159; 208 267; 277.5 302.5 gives 3.62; 1.67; 2.21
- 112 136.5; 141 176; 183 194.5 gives 0.19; 1.65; 1.89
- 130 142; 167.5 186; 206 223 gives -1.56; 1.57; 1.78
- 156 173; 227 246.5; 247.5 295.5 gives 1.94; 1.76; 2.15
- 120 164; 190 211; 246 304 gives -0.39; 1.68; 2.16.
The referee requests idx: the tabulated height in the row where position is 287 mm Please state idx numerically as 2.34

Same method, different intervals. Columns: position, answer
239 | 1.75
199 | 1.9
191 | 1.9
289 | 2.08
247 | 1.95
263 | 2.2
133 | 1.47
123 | 1.68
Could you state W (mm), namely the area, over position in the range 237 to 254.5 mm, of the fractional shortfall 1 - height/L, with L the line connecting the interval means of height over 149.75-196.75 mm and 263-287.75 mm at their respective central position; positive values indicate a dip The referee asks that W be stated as 1.7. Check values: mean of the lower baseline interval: 1.83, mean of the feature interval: 1.87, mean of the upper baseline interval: 2.17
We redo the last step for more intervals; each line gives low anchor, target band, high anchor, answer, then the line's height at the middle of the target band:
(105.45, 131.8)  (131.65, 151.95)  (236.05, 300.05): 1.3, 1.76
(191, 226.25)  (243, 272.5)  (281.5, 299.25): 0.3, 2.08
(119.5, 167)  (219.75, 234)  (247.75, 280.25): 1.2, 1.99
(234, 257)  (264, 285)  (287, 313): -1.3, 2.03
